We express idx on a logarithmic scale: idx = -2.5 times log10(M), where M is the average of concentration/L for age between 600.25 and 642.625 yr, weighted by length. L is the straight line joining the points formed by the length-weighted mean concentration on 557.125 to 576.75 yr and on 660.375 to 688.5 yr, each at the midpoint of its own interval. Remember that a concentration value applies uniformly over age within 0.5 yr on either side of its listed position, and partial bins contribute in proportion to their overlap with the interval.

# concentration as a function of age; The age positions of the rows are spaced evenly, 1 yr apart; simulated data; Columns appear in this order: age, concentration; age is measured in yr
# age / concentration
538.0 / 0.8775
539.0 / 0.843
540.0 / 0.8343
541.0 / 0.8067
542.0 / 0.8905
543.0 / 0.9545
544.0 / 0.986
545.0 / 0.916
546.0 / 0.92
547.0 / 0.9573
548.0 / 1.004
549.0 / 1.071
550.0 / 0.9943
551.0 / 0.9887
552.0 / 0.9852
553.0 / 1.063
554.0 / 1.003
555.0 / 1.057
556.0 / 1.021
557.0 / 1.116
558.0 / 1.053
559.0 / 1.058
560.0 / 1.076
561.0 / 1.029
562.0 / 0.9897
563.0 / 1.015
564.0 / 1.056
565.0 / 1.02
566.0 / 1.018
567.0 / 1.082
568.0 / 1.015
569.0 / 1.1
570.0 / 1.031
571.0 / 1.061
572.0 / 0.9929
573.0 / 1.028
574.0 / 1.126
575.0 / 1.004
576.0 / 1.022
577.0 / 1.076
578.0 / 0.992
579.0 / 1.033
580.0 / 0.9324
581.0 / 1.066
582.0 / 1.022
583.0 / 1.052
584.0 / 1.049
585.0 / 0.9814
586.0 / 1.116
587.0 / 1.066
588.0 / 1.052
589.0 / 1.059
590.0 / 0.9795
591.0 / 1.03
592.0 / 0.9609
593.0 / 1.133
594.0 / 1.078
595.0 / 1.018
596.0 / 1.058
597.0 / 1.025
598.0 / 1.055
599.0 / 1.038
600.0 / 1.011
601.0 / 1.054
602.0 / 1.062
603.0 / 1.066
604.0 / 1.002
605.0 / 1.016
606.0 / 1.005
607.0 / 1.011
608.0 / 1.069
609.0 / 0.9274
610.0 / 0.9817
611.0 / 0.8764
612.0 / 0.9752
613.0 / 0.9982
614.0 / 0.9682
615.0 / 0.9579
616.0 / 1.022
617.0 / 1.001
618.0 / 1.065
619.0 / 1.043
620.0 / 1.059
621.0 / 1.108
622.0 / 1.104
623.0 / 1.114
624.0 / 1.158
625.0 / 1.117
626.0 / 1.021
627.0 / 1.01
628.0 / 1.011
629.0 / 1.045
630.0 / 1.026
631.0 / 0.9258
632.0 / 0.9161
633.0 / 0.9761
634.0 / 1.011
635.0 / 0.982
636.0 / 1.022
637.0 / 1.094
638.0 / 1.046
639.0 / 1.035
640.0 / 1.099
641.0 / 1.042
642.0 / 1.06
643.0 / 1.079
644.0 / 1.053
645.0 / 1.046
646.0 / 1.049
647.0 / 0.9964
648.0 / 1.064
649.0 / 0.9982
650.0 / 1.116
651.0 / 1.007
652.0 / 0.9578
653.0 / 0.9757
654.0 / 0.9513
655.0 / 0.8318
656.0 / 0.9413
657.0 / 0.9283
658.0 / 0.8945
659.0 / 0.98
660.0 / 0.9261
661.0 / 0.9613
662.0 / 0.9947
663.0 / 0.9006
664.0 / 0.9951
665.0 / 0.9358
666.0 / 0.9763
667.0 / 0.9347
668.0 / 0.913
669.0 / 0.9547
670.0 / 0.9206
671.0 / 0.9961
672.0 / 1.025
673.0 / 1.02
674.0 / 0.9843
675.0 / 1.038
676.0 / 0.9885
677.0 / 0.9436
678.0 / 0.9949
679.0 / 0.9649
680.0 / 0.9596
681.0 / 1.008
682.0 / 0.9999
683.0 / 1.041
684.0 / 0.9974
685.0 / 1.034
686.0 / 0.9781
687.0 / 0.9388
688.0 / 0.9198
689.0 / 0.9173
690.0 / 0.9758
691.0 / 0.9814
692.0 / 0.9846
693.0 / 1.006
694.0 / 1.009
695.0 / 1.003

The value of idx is -0.02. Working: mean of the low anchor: 1.04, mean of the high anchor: 0.975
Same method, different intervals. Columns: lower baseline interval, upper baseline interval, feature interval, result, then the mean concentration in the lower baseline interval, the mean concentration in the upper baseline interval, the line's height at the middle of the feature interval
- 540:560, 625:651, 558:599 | -0.04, 0.99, 1.03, 1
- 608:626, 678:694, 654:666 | 0.07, 1.03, 0.982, 1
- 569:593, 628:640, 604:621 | 0.02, 1.04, 1.01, 1.02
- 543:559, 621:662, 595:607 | -0.02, 1.01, 1.02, 1.01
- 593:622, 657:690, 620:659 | -0.03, 1.02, 0.969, 0.997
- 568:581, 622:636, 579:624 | 0.00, 1.03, 1.03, 1.03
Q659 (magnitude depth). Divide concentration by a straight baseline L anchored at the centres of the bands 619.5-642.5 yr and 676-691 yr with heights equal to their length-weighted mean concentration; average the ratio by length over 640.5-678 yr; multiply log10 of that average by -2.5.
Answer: 0.03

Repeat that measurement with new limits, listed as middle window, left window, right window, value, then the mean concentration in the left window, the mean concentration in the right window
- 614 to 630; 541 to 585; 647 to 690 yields -0.06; 1.02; 0.972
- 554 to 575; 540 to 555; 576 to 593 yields -0.05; 0.966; 1.03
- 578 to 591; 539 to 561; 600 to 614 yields -0.04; 0.986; 1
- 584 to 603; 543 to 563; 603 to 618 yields -0.05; 1.01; 0.992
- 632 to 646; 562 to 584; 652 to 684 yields -0.06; 1.03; 0.964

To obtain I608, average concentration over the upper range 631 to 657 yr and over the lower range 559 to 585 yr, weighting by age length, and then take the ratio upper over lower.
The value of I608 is 0.98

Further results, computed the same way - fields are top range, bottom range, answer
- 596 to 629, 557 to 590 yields 0.99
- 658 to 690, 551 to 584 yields 0.94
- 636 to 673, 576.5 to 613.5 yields 0.97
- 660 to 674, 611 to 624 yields 0.93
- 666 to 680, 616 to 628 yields 0.91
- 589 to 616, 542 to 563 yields 1.01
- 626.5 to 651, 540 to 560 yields 1.04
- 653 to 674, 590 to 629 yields 0.92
